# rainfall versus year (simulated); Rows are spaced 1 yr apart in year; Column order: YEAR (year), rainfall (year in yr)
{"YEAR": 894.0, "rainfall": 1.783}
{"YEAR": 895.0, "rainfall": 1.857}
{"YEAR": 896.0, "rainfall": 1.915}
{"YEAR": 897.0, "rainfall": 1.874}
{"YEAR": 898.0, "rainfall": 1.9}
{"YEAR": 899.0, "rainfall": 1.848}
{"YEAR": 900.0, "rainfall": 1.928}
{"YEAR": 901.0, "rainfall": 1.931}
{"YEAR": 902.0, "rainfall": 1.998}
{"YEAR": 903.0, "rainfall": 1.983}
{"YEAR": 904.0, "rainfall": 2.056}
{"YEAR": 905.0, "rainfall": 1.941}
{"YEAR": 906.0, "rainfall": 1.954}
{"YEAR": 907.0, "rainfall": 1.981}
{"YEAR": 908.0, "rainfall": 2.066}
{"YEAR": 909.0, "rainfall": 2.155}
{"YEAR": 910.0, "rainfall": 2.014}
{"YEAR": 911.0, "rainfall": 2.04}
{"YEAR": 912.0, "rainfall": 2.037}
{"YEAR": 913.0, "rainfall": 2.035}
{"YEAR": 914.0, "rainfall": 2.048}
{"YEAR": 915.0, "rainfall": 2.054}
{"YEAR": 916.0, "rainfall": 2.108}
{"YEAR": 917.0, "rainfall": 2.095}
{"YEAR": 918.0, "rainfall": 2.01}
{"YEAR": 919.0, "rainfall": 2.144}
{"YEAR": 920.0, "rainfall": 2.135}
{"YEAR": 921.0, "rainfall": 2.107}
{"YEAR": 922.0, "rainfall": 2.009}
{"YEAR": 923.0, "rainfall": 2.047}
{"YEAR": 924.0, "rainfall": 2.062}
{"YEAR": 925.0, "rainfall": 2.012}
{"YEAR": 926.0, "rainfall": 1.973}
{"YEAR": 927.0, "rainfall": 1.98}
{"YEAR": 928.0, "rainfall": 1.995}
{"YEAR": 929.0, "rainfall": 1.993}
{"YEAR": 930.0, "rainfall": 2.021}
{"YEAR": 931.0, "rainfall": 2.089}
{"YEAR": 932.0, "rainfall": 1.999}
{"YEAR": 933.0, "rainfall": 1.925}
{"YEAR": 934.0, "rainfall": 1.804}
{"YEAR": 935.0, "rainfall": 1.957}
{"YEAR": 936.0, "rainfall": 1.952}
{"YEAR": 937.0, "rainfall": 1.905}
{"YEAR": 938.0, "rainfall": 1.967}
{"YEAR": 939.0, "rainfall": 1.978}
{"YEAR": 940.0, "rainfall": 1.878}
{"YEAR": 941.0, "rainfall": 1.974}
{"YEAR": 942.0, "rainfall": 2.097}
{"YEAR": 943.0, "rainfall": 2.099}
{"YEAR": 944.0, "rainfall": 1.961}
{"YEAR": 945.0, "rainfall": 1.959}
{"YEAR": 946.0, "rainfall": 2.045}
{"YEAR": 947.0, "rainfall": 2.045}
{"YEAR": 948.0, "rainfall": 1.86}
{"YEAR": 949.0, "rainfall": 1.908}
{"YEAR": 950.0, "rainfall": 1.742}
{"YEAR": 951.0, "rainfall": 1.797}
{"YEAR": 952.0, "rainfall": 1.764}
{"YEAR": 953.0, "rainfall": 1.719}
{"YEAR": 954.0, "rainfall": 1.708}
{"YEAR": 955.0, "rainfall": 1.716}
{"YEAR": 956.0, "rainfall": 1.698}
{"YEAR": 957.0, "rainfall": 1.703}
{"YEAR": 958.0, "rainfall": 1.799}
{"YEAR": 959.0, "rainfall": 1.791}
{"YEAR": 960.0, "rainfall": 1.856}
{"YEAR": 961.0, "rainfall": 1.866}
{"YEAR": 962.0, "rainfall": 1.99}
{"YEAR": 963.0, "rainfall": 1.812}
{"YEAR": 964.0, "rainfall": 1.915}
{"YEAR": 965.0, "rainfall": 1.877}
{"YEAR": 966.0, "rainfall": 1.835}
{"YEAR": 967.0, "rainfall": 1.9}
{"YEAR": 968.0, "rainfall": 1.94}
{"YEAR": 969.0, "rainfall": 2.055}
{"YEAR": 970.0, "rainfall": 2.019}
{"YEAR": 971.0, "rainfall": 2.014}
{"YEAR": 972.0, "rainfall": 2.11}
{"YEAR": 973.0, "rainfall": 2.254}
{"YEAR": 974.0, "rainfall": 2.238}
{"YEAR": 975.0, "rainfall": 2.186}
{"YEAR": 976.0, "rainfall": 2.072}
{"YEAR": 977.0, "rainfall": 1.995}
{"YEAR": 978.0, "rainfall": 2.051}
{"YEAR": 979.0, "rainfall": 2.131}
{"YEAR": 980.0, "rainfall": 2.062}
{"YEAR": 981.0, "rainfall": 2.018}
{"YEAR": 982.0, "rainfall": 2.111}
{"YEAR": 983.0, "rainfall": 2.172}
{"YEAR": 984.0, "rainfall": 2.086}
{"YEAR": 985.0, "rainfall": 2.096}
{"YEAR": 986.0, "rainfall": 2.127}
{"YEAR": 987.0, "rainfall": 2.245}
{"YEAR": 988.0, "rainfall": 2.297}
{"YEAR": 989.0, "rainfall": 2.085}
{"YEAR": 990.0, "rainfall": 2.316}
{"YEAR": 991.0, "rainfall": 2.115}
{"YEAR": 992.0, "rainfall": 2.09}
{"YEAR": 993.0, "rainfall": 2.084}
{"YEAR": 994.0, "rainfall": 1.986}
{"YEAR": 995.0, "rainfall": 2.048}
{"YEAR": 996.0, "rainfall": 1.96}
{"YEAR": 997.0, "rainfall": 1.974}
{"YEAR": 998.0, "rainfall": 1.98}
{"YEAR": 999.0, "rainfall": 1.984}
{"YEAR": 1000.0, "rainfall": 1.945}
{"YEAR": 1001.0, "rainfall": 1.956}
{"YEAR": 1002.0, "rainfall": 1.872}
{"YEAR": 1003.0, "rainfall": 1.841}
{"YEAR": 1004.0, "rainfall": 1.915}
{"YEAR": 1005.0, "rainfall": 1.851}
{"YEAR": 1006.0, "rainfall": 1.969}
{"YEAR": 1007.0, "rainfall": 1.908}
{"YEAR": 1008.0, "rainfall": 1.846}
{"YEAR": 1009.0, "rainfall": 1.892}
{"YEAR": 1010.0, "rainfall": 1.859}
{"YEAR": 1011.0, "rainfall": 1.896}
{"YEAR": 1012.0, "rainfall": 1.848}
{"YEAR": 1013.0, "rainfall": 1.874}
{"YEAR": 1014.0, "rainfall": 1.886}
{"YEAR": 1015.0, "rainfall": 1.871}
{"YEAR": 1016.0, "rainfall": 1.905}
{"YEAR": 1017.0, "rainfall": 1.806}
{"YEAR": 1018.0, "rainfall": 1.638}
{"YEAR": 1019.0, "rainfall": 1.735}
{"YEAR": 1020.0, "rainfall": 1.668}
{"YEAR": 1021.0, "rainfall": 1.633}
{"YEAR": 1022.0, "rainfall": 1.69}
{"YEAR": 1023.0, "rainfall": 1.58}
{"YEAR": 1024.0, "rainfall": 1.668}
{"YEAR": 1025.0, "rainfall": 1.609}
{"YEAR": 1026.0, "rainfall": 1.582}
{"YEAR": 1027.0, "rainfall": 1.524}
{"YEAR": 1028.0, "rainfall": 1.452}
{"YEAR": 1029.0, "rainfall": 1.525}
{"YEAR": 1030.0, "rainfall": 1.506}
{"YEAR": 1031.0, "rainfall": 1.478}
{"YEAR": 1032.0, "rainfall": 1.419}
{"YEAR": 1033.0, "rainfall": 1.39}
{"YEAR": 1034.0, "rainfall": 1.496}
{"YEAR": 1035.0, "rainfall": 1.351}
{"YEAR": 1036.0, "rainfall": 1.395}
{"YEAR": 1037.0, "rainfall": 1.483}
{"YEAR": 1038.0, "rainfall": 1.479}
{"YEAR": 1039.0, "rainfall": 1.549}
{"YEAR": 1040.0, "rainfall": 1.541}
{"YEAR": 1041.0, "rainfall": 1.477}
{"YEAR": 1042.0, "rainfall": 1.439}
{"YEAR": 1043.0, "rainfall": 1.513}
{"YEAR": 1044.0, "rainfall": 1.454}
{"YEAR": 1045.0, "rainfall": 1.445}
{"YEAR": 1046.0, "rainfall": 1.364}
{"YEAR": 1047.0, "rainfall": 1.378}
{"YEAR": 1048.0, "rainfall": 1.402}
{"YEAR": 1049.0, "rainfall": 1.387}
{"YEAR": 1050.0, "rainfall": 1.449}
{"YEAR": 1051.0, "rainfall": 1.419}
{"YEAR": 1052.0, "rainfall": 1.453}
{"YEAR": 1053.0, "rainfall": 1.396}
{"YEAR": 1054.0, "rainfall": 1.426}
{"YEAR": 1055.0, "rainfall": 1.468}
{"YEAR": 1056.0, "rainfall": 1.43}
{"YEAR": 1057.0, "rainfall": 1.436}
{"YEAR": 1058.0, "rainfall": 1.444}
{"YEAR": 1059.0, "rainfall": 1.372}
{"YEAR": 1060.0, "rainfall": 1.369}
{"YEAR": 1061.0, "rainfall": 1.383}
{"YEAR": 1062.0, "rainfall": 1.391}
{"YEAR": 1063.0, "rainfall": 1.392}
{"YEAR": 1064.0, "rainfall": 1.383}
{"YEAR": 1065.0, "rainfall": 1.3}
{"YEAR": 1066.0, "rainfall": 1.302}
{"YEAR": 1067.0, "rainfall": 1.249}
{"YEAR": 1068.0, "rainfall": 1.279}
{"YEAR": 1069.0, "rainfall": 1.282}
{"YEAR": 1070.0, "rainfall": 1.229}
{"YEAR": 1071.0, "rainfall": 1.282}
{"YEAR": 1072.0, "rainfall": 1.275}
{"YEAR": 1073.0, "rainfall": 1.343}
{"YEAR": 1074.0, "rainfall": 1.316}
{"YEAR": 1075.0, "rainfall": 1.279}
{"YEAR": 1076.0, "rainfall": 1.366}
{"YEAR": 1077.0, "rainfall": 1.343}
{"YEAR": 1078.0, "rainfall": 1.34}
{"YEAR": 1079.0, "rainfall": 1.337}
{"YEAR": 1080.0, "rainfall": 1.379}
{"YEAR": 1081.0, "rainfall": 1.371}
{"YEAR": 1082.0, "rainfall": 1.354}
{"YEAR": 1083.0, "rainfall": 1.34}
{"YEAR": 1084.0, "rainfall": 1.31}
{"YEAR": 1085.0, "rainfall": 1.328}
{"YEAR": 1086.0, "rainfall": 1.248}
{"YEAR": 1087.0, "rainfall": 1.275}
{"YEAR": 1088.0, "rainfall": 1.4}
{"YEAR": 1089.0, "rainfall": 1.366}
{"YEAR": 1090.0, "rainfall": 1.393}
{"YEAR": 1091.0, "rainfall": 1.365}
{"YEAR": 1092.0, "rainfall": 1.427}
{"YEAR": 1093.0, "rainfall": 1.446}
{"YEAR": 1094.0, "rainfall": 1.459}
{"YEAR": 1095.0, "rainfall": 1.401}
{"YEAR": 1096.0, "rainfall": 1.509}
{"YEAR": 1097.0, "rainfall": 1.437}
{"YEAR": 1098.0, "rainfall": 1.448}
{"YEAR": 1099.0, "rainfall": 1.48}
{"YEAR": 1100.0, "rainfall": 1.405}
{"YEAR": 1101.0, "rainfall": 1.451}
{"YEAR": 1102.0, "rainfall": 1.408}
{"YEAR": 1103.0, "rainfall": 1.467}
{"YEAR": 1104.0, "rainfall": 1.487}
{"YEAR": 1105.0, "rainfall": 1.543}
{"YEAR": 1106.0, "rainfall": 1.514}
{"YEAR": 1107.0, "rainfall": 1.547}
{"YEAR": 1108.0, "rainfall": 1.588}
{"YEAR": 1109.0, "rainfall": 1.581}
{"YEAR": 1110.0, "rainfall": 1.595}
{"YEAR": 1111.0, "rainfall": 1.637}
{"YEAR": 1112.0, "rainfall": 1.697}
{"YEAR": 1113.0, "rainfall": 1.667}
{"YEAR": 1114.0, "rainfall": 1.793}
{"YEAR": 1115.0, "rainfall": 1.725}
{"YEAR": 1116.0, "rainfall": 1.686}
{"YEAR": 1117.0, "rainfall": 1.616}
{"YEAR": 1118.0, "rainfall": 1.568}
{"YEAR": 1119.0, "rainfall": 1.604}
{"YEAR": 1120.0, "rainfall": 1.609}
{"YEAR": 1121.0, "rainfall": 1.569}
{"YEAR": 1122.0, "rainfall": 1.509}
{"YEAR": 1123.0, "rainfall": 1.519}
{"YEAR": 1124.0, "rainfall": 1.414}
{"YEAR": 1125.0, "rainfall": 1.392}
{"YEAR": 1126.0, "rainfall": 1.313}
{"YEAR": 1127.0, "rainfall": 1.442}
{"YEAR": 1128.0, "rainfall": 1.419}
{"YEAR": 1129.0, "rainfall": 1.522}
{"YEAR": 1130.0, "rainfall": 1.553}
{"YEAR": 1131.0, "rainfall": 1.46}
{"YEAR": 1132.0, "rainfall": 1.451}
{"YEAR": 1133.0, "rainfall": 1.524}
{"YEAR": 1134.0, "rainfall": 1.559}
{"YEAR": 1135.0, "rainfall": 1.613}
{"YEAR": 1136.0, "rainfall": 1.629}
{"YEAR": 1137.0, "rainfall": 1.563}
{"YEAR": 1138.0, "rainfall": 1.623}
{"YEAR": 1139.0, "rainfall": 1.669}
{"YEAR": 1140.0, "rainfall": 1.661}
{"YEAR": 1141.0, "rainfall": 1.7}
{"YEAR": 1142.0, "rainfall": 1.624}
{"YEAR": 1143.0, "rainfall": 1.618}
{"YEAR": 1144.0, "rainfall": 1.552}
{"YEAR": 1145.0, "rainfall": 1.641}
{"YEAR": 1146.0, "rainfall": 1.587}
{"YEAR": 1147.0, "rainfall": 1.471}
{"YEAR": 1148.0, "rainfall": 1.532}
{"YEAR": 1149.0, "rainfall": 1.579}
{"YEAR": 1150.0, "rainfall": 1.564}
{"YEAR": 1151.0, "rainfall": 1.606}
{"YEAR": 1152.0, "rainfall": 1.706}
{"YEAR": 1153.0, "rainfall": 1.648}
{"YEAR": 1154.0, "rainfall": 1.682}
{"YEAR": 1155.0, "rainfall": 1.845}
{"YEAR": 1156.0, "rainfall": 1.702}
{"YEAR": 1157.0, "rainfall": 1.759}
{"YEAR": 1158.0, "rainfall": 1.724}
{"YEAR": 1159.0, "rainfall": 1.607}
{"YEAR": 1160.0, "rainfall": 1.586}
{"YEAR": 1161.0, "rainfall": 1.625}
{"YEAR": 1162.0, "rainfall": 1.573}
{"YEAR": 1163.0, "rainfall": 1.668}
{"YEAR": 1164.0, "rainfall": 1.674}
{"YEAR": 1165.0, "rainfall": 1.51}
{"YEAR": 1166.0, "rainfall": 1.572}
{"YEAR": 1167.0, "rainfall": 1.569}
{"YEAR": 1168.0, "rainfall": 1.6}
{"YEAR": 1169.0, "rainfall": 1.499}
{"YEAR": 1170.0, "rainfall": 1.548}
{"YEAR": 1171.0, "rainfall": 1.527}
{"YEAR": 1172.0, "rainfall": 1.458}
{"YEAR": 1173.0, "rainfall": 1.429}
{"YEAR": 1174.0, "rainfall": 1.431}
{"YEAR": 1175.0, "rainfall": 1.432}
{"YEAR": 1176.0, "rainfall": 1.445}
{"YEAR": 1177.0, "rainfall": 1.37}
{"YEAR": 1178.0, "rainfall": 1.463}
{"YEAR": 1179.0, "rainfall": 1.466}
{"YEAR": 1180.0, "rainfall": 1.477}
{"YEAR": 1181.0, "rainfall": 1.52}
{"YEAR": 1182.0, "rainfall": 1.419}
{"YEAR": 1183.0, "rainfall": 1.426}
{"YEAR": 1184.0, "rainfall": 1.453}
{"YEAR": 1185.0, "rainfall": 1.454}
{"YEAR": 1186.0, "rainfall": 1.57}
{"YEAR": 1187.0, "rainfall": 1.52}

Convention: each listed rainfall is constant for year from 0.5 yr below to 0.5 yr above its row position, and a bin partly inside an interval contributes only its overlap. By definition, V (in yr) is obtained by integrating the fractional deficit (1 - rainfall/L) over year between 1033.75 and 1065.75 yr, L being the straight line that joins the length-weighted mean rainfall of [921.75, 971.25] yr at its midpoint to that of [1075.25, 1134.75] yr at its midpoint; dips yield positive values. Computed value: 4.0 yr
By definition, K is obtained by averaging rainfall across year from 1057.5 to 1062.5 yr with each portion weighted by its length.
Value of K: 1.39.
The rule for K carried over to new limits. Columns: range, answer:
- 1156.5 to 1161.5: 1.66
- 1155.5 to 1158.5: 1.73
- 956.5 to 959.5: 1.76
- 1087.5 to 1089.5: 1.38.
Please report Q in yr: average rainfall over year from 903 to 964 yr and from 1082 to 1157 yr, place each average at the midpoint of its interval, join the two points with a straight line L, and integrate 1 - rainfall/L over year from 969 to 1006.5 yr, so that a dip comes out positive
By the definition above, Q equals -4.7 yr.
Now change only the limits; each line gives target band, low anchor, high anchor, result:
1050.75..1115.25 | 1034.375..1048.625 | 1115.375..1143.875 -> 3.5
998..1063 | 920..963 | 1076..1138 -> 3.3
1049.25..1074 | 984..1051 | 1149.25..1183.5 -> 4.8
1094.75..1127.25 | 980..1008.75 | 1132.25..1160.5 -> 3.5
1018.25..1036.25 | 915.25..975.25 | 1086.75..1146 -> 2.2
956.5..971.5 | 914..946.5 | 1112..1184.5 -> 0.4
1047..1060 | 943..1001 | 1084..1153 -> 2.3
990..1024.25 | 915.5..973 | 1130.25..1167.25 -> -0.7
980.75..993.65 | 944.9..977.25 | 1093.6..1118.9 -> -2.1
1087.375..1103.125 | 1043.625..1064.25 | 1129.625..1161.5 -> 0.8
